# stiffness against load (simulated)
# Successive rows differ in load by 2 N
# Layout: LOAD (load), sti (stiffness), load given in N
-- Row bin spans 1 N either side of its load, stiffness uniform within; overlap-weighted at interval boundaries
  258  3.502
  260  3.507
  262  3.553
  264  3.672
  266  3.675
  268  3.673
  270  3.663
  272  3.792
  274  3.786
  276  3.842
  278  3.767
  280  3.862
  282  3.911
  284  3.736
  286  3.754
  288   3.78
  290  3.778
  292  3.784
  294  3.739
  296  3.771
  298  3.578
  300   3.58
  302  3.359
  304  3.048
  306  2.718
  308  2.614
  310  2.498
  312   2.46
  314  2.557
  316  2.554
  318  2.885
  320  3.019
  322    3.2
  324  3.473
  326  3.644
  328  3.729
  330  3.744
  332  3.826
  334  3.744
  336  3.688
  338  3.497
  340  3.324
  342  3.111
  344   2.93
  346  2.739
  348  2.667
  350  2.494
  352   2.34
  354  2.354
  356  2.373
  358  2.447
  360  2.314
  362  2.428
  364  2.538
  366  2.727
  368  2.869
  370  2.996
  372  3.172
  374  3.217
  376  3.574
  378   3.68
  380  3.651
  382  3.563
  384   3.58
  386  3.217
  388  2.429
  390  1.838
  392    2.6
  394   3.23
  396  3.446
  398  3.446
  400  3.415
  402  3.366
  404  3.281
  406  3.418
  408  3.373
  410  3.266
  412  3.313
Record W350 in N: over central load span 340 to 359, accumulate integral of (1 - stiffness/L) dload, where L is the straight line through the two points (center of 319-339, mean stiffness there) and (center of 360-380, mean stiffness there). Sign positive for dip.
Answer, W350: 3.7 N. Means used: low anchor 3.56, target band 2.64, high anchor 3.02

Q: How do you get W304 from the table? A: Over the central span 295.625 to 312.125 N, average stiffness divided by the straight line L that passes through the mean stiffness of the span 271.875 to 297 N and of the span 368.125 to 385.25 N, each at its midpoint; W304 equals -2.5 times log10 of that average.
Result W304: 0.20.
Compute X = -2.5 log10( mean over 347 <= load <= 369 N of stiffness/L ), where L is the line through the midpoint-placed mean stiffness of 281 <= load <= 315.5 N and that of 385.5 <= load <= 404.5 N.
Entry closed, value 0.24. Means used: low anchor 3.32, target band 2.5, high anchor 3.02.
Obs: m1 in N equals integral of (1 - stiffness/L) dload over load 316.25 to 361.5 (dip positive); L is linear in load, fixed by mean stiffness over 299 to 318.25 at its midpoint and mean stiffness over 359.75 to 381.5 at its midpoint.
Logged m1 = -1.9 N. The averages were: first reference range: 2.83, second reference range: 3.05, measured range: 3.05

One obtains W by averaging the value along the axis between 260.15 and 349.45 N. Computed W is 3.4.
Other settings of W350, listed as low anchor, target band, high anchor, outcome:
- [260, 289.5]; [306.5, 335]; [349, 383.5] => 1.39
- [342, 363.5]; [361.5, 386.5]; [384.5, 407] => -3.33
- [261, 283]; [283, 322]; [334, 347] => 3.47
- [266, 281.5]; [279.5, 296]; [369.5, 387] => -0.30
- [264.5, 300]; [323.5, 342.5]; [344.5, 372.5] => -3.87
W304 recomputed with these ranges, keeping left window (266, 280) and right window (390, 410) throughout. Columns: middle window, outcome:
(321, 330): 0.00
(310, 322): 0.30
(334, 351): 0.12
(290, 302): 0.00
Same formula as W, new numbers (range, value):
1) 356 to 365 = 2.43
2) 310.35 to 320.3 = 2.66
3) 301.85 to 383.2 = 3.02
